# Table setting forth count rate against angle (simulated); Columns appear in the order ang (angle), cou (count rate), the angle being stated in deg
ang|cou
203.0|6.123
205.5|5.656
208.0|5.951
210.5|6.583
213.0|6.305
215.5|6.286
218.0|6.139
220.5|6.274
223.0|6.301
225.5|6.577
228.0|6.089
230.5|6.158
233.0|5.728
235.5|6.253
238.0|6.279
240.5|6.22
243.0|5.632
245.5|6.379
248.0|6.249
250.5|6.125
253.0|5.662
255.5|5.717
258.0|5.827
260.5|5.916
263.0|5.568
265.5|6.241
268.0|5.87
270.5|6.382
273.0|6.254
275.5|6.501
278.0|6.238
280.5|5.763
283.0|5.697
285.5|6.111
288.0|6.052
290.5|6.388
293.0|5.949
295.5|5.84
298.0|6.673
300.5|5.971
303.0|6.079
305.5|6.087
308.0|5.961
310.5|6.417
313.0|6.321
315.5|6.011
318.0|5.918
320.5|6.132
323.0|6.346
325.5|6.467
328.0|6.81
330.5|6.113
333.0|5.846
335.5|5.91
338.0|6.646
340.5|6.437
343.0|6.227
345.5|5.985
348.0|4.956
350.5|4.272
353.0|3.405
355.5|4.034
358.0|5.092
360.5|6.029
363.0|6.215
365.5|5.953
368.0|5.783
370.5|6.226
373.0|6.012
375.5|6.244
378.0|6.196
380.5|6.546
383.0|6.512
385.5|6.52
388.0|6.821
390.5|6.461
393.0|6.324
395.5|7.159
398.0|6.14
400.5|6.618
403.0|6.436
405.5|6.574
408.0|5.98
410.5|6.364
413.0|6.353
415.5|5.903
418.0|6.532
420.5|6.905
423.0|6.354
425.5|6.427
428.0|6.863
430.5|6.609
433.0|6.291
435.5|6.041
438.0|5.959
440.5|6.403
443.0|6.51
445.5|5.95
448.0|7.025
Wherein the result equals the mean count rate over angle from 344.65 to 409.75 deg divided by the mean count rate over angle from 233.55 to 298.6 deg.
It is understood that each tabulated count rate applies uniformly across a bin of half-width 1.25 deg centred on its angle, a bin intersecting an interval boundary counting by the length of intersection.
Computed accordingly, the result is 1.0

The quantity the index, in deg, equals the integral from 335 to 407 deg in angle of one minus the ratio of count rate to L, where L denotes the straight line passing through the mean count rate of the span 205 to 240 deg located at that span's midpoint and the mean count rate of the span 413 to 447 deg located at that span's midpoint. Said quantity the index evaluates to 3.76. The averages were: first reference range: 6.2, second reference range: 6.37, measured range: 5.99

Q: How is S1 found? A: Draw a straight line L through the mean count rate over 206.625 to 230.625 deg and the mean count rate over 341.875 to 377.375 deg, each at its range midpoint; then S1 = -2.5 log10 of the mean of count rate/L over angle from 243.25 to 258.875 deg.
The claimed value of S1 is 0.02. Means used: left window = 6.27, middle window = 5.97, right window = 5.47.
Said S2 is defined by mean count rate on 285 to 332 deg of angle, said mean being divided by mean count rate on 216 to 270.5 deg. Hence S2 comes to 1.02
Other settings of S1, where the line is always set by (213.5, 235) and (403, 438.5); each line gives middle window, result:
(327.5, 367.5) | 0.13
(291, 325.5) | 0.02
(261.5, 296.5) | 0.03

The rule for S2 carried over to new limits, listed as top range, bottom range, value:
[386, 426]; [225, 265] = 1.07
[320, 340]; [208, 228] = 1.00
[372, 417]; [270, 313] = 1.04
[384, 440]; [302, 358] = 1.11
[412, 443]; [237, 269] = 1.07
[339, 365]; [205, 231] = 0.85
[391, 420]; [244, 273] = 1.07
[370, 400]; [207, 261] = 1.05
